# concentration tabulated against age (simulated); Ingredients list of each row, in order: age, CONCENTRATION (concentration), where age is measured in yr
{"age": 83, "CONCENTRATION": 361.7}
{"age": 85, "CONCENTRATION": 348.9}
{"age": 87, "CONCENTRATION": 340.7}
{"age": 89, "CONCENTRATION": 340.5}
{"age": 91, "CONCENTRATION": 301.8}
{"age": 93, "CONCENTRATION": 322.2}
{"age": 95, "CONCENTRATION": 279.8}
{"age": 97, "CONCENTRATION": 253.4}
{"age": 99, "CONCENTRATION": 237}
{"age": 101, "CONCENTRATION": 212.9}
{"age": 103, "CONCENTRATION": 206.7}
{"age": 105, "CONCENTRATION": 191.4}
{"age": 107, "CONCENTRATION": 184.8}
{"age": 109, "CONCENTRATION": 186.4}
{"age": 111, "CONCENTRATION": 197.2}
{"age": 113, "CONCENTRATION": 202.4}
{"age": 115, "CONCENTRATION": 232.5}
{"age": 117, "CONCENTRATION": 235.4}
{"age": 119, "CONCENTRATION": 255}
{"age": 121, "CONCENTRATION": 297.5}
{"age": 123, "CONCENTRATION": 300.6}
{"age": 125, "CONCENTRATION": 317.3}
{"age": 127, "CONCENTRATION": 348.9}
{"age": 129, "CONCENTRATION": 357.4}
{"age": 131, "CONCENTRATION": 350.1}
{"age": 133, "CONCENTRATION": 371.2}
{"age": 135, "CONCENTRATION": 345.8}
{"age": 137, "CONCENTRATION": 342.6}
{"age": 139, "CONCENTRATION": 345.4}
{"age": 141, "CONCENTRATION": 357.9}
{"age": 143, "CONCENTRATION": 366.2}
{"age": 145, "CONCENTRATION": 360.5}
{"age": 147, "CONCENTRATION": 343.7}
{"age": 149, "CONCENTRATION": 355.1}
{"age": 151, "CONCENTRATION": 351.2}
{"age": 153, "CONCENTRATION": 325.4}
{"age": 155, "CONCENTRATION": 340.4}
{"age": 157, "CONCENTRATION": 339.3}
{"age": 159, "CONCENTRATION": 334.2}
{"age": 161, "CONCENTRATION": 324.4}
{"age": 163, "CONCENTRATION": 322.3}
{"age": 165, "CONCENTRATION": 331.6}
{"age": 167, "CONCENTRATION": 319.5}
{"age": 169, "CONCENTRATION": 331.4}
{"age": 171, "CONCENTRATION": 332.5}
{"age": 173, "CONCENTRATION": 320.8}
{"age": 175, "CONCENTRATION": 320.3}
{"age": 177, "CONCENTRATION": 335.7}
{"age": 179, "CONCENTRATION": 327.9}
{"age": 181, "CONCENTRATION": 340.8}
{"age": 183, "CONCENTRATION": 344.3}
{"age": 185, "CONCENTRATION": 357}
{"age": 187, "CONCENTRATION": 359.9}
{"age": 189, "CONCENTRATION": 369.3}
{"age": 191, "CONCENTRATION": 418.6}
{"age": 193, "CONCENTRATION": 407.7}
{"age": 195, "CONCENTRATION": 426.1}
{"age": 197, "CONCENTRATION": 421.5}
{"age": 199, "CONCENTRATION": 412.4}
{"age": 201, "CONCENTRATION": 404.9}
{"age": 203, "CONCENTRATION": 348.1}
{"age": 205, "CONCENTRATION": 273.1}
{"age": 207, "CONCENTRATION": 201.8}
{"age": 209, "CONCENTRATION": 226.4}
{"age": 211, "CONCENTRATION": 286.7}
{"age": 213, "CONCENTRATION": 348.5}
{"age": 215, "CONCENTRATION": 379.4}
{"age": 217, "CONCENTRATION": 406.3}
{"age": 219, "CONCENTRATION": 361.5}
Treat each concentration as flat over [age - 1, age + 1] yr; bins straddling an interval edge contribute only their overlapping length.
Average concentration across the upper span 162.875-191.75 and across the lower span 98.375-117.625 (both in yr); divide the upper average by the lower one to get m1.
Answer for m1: 1.65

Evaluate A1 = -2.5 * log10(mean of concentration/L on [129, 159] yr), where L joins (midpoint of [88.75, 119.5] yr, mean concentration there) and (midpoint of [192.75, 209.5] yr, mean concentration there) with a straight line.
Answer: -0.23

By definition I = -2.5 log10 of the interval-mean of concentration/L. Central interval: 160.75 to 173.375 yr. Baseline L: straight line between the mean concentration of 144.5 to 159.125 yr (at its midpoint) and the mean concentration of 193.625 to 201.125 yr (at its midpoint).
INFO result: 0.13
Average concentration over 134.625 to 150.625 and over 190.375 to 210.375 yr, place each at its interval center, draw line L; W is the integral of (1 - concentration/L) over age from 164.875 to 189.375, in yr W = 1.0 yr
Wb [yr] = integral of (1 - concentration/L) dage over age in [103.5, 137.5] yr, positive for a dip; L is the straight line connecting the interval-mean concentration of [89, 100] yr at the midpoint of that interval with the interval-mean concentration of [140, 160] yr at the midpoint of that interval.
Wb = 4.4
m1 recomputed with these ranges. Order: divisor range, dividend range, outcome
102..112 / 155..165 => 1.71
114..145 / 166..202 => 1.13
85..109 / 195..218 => 1.30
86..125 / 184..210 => 1.41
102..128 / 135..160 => 1.43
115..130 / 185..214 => 1.18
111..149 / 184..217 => 1.12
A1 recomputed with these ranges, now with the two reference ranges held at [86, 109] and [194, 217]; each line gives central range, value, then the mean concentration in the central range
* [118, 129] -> -0.11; 309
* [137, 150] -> -0.20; 354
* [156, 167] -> -0.07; 329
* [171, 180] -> -0.03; 327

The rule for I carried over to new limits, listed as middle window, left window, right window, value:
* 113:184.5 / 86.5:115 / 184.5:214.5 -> -0.11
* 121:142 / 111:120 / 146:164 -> -0.25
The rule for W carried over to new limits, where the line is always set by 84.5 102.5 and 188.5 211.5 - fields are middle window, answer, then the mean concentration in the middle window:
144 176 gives -0.71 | 335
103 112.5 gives 3.35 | 192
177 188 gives -0.14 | 345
